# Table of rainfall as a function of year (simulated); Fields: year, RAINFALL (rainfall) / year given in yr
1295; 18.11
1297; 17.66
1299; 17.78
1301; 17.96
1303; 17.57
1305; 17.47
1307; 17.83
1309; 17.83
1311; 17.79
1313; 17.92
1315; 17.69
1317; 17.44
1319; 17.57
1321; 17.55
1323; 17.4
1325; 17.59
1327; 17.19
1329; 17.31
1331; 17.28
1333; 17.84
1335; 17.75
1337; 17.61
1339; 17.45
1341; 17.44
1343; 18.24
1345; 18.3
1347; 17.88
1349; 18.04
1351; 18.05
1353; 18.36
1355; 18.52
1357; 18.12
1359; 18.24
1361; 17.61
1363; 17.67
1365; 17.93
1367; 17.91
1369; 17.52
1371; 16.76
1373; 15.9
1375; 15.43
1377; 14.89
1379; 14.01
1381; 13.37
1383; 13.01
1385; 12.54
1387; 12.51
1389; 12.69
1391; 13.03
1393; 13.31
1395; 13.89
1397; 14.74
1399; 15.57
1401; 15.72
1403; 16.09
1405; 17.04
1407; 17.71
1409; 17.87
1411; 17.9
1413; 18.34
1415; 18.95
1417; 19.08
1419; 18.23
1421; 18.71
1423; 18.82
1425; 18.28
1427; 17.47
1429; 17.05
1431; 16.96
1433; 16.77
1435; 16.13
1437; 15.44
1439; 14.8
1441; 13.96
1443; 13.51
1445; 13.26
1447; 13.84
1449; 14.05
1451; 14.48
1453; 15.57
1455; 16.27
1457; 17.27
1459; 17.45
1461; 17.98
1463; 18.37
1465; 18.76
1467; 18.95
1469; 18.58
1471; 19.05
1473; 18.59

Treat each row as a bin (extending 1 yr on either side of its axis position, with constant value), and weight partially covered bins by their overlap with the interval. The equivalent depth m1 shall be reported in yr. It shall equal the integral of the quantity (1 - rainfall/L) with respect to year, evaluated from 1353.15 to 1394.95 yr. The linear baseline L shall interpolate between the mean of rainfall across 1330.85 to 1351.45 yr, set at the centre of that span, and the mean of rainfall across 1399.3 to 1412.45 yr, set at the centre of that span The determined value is 4.5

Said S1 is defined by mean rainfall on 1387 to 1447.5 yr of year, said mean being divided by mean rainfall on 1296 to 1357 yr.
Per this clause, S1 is 0.9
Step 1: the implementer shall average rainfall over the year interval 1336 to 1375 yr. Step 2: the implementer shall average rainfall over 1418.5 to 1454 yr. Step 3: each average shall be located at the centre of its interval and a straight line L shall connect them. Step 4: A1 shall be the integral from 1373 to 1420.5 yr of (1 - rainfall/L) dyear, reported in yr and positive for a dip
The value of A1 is 3.5 yr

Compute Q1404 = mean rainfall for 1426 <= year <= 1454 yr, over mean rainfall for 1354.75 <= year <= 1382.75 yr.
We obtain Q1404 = 0.92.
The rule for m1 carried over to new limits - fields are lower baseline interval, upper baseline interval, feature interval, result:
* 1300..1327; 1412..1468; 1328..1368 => -1.1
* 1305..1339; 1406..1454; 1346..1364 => -0.8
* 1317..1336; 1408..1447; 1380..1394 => 3.4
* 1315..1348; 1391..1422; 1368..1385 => 2.1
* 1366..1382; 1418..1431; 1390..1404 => 1.8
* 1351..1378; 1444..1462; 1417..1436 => -1.9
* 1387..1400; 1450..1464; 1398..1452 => -4.8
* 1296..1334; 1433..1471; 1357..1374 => -0.4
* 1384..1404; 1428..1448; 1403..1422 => -4.7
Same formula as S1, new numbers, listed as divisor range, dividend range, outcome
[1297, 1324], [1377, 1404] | 0.79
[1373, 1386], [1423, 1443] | 1.16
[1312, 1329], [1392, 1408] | 0.88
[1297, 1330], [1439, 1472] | 0.92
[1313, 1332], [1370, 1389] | 0.81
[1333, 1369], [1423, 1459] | 0.88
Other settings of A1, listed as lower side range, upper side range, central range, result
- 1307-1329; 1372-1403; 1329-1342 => -0.6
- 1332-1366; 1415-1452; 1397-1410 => 0.2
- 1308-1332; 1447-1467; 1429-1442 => 0.8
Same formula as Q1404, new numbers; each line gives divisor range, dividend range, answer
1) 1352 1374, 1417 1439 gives 0.98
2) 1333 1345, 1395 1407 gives 0.89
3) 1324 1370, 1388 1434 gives 0.94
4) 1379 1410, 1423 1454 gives 1.07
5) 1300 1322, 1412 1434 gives 1.02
